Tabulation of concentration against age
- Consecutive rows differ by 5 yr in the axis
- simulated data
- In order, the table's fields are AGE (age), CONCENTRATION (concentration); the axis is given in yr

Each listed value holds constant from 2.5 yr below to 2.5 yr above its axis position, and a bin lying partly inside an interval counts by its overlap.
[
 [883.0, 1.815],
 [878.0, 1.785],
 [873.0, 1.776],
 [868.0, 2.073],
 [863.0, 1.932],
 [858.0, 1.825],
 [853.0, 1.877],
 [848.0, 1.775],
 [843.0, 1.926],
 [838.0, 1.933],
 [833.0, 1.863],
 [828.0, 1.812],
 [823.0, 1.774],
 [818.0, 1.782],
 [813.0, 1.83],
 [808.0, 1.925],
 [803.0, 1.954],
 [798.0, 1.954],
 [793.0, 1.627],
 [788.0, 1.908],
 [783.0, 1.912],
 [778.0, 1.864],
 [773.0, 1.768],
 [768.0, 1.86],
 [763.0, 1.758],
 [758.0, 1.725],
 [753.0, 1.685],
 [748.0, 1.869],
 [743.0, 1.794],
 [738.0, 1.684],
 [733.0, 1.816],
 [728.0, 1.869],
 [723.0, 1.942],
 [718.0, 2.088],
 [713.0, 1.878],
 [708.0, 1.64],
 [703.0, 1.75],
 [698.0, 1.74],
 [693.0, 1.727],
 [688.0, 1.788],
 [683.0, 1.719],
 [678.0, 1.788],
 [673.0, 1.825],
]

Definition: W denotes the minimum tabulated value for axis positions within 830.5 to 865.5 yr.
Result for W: 1.775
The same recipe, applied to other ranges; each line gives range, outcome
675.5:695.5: 1.719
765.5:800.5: 1.627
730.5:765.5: 1.684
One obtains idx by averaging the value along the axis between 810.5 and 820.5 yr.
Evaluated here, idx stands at 1.81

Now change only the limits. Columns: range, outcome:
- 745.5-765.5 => 1.76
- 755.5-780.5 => 1.79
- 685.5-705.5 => 1.75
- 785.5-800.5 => 1.83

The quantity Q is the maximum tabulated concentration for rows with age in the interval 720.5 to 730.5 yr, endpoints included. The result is 1.942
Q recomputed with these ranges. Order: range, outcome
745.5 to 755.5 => 1.869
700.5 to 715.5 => 1.878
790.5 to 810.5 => 1.954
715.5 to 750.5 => 2.088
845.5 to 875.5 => 2.073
